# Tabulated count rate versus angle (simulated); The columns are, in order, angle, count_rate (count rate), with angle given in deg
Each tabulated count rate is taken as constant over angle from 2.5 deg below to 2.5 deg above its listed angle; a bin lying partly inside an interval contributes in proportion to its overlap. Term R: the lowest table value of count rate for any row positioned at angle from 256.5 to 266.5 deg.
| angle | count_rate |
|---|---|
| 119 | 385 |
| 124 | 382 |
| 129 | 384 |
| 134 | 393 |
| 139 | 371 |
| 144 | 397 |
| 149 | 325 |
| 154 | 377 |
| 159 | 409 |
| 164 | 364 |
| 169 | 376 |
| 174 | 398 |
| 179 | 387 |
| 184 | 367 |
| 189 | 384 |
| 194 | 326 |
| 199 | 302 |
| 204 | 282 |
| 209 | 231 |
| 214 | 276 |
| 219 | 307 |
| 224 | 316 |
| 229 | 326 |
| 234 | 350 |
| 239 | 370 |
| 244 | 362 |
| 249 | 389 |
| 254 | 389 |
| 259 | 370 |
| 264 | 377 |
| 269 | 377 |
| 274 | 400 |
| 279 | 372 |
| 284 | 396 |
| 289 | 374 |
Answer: 370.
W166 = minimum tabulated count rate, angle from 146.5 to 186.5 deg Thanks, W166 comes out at 325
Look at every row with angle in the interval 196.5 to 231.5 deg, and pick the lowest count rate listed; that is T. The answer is 231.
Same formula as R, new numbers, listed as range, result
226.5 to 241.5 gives 326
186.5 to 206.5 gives 282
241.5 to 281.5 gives 362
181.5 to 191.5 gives 367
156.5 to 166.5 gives 364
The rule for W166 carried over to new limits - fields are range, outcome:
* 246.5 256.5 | 389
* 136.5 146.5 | 371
